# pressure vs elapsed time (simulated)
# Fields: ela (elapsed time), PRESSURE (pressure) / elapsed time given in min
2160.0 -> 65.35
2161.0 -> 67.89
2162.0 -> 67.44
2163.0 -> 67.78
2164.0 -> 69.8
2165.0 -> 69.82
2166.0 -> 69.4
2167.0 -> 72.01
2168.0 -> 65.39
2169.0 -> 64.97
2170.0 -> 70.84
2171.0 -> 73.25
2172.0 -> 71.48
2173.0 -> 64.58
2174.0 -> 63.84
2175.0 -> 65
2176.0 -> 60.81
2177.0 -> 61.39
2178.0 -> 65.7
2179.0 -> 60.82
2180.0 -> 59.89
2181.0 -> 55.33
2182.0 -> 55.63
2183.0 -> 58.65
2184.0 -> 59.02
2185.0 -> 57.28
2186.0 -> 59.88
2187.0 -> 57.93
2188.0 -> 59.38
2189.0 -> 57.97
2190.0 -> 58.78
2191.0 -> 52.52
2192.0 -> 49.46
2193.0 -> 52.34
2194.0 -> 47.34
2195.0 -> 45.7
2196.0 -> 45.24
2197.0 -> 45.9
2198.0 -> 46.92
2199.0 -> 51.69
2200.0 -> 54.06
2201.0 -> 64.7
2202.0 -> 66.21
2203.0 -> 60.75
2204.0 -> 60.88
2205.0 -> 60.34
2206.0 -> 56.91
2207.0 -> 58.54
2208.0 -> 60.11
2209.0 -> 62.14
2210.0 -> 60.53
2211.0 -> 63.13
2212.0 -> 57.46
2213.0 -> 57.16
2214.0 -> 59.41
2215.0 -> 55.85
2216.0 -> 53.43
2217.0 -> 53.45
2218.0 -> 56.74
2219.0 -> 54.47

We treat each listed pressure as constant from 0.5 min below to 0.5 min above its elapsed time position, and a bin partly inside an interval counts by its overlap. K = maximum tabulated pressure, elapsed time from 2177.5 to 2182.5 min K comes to 65.7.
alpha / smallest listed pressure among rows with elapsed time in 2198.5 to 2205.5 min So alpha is 51.69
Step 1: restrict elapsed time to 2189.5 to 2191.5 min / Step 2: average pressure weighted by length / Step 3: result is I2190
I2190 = 55.7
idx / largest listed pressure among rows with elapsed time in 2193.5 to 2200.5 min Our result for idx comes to 54.06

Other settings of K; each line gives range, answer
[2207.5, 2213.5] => 63.13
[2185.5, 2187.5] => 59.88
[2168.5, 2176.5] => 73.25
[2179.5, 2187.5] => 59.89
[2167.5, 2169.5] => 65.39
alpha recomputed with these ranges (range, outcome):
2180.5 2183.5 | 55.33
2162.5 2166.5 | 67.78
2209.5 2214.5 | 57.16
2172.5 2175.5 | 63.84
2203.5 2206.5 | 56.91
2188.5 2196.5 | 45.24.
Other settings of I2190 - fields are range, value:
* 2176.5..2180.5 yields 62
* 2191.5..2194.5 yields 49.7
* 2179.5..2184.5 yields 57.7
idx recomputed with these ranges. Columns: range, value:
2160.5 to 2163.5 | 67.89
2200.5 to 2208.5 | 66.21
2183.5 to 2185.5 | 59.02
